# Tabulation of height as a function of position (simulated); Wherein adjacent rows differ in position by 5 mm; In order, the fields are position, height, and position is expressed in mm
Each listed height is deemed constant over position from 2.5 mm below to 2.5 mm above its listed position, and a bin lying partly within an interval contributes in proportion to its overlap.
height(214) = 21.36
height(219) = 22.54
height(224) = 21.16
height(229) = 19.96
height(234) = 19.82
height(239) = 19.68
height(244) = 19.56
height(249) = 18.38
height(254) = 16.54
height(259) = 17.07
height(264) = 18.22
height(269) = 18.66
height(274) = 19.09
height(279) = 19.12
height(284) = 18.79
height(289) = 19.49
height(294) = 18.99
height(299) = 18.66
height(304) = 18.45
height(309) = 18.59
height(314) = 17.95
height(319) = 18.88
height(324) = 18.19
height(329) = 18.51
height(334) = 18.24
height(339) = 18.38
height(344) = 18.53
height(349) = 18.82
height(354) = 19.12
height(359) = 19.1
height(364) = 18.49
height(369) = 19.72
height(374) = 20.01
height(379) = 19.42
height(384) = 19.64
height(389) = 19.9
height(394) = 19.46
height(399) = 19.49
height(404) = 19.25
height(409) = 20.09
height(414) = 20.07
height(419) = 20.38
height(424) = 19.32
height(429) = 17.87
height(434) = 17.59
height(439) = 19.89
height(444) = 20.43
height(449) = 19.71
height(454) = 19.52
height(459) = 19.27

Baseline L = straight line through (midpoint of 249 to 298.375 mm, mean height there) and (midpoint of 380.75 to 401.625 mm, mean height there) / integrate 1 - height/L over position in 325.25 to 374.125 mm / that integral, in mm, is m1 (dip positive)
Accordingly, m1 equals 1.0 mm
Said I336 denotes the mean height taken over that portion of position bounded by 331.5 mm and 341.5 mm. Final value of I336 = 18.3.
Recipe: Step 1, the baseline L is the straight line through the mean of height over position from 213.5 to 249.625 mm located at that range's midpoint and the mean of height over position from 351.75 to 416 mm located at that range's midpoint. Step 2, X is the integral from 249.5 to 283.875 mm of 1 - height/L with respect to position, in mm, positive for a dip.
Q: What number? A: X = 3.4 mm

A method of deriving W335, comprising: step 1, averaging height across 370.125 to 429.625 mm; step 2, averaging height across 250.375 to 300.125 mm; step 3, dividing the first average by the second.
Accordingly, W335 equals 1.1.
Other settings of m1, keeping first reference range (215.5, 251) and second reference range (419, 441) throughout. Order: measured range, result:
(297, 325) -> 1.7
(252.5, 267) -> 1.9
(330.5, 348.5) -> 1.0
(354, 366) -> 0.3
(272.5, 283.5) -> 0.5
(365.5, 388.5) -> -0.5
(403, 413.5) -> -0.5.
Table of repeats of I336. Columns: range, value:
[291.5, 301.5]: 18.8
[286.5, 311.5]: 18.8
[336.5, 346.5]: 18.5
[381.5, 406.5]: 19.5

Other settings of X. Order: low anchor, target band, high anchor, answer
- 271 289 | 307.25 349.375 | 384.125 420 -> 2.0 mm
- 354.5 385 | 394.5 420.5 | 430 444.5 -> -0.9 mm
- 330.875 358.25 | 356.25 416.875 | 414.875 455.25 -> -1.8 mm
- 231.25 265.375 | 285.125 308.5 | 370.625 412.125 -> 0.0 mm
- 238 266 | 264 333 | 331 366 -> -1.1 mm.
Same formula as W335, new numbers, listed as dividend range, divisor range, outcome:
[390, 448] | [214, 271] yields 1.01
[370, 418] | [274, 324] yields 1.05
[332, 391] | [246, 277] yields 1.06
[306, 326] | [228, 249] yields 0.94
